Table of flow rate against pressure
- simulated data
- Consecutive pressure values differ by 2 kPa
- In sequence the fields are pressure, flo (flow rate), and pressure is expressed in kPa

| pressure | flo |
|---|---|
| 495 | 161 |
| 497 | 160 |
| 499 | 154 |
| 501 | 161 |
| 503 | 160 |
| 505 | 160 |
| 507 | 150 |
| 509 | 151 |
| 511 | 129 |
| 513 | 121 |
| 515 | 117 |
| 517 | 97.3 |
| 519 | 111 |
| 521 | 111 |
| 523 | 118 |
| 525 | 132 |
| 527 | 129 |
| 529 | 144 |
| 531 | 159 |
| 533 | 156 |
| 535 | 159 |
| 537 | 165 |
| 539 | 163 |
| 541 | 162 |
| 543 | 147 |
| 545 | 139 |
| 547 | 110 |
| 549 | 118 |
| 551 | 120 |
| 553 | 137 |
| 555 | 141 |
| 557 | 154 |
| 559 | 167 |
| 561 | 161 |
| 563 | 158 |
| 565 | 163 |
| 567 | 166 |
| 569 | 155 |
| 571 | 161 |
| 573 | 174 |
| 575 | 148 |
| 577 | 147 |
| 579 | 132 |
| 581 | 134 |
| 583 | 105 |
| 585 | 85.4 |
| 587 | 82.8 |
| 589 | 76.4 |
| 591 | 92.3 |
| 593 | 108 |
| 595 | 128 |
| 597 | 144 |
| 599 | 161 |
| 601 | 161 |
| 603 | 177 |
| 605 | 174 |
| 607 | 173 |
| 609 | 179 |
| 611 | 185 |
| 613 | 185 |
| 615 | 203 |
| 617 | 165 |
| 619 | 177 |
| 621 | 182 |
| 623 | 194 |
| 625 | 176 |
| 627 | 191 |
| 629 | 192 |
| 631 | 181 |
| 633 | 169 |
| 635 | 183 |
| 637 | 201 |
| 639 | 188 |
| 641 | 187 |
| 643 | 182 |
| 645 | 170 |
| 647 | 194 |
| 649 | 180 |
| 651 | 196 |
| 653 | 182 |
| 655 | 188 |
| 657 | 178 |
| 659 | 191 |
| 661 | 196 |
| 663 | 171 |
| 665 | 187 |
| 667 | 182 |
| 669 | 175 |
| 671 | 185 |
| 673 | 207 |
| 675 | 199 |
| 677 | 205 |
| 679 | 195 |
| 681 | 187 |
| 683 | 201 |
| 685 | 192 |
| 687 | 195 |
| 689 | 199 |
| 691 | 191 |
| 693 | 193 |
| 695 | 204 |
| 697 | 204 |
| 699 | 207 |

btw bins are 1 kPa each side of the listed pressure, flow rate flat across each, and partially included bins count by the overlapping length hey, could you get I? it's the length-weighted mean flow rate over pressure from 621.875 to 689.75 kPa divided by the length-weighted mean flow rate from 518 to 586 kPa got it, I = 1.3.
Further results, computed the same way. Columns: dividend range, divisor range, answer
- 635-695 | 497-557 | 1.36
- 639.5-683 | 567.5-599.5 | 1.48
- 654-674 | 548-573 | 1.23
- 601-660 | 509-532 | 1.46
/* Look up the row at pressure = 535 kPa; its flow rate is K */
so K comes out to 159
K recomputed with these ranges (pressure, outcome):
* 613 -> 185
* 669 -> 175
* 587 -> 82.8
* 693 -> 193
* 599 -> 161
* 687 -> 195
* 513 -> 121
